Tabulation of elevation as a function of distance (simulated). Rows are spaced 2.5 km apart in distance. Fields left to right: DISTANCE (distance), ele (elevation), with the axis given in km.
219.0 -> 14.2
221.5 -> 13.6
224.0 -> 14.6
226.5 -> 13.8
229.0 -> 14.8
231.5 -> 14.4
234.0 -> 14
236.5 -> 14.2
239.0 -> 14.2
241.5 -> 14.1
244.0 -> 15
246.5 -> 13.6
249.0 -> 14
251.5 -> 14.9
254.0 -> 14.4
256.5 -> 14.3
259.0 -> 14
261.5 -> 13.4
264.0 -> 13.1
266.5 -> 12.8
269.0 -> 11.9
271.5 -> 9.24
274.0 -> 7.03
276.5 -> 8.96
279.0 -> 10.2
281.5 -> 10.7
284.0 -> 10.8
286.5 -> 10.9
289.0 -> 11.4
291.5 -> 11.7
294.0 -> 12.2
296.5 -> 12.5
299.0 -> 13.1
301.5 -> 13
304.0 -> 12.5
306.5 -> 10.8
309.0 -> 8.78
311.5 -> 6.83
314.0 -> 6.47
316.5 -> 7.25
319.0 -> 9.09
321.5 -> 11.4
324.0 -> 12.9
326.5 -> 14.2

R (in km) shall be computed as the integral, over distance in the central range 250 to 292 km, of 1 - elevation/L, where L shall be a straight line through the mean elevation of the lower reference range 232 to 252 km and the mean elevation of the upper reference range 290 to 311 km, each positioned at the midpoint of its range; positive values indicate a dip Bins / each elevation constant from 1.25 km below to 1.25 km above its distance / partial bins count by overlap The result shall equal 4.0 km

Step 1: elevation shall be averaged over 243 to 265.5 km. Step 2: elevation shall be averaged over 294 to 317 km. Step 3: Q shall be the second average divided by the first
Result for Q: 0.7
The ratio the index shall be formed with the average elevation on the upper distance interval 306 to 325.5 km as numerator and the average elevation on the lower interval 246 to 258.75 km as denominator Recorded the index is 0.6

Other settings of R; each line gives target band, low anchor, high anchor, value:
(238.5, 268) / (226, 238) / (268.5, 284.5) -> -4.68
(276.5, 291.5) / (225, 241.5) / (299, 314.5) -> 0.89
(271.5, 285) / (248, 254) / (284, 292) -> 2.85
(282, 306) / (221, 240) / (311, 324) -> -4.14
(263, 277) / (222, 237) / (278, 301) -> 2.17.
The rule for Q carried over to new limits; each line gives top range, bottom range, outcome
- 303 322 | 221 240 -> 0.63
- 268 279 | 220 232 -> 0.66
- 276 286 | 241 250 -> 0.73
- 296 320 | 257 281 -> 0.88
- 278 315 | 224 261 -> 0.76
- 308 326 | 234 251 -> 0.65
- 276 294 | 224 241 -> 0.76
